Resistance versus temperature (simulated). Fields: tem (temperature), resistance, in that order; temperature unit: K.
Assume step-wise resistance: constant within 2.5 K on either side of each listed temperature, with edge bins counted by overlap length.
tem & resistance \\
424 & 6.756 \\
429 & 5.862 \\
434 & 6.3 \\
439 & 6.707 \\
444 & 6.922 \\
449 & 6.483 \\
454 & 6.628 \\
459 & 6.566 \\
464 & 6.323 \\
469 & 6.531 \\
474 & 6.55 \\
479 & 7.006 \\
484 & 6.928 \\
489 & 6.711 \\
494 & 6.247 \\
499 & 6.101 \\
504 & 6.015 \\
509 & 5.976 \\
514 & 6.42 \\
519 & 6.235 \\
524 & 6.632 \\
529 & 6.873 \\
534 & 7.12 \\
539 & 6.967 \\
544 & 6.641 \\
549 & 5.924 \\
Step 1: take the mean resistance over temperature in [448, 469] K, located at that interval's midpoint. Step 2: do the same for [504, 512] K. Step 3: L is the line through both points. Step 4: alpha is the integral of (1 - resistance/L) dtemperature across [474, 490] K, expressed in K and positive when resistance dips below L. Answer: -1.5 K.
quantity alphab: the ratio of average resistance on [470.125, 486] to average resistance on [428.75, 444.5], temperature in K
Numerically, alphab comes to 1.05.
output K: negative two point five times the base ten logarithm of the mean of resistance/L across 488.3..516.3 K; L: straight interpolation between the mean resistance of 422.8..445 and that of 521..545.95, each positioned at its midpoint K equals 0.09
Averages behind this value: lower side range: 6.47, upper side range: 6.84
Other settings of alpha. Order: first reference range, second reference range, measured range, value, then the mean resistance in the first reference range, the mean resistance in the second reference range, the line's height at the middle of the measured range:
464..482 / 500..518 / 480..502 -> -0.41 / 6.65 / 6.14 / 6.4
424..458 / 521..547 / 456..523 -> 2.31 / 6.51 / 6.82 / 6.67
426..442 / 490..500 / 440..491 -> -3.01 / 6.32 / 6.27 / 6.29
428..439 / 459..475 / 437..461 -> -1.16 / 6.25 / 6.48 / 6.36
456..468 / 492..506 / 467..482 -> -0.86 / 6.46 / 6.12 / 6.35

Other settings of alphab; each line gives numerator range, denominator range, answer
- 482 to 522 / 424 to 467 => 0.97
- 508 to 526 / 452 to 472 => 0.97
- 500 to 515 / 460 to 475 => 0.94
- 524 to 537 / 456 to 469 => 1.07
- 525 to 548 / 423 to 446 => 1.05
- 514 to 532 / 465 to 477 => 1.01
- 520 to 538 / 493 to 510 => 1.12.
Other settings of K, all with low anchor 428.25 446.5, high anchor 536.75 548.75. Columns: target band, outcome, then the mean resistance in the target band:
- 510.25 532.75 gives 0.011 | 6.54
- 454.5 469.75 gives 0.008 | 6.49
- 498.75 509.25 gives 0.096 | 6.03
